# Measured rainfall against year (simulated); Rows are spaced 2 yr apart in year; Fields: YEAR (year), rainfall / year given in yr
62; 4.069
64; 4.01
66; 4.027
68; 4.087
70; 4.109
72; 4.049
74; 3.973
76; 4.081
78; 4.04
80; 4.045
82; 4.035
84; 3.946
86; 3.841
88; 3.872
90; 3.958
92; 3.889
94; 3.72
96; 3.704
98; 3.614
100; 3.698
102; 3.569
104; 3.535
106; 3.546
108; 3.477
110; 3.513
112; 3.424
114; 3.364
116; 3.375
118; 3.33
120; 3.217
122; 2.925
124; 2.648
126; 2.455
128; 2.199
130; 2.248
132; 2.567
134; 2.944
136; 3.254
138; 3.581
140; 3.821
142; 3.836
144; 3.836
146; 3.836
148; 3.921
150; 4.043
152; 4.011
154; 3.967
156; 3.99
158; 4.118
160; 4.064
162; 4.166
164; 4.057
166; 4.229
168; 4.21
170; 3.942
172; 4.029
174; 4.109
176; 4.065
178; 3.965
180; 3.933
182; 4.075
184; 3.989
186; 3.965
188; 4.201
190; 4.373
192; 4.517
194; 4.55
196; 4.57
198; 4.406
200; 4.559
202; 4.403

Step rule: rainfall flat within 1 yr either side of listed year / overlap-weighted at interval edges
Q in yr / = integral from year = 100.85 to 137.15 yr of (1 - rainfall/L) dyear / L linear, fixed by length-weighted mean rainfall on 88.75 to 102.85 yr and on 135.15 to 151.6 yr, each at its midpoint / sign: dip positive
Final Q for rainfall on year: 6.4 yr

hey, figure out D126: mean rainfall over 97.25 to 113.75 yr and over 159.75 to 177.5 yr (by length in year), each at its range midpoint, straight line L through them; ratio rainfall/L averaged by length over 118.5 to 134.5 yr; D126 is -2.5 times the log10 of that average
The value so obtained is 0.36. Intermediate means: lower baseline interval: 3.54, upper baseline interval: 4.09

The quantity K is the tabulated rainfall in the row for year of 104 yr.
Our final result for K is 3.535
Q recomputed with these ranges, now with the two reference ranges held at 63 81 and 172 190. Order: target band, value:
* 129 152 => 3.3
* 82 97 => 0.7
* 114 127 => 3.3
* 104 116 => 1.7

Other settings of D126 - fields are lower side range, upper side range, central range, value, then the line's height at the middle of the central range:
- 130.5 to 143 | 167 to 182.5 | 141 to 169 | -0.11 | 3.65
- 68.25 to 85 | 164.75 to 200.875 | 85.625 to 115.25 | 0.12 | 4.07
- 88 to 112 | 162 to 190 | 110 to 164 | 0.13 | 3.86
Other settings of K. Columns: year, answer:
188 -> 4.201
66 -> 4.027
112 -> 3.424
